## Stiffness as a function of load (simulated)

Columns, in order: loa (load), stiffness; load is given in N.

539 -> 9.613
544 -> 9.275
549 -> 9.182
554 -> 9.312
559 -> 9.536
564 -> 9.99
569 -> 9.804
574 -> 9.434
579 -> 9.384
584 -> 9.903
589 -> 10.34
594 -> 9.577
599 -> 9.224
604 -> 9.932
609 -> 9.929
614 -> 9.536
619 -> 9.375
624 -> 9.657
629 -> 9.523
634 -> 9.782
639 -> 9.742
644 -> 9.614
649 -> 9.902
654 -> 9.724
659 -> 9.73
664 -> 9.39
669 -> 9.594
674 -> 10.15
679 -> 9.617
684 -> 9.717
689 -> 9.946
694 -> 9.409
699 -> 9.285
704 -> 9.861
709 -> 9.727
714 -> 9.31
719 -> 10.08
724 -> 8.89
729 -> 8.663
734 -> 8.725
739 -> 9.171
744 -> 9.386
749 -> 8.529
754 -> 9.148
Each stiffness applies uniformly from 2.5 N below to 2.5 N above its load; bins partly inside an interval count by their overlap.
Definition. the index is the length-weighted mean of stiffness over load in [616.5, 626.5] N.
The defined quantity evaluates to 9.52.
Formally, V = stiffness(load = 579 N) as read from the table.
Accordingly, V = 9.384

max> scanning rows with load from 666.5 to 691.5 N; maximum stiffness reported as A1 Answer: 10.15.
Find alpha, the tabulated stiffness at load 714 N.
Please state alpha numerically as 9.31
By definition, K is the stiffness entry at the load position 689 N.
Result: 9.946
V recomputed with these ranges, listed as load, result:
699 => 9.285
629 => 9.523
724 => 8.89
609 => 9.929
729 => 8.663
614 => 9.536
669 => 9.594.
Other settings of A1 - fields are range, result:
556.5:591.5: 10.34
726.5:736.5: 8.725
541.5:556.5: 9.312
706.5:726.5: 10.08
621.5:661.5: 9.902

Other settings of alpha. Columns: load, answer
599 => 9.224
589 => 10.34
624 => 9.657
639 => 9.742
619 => 9.375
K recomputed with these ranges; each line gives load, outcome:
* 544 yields 9.275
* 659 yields 9.73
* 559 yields 9.536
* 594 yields 9.577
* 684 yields 9.717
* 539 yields 9.613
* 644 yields 9.614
